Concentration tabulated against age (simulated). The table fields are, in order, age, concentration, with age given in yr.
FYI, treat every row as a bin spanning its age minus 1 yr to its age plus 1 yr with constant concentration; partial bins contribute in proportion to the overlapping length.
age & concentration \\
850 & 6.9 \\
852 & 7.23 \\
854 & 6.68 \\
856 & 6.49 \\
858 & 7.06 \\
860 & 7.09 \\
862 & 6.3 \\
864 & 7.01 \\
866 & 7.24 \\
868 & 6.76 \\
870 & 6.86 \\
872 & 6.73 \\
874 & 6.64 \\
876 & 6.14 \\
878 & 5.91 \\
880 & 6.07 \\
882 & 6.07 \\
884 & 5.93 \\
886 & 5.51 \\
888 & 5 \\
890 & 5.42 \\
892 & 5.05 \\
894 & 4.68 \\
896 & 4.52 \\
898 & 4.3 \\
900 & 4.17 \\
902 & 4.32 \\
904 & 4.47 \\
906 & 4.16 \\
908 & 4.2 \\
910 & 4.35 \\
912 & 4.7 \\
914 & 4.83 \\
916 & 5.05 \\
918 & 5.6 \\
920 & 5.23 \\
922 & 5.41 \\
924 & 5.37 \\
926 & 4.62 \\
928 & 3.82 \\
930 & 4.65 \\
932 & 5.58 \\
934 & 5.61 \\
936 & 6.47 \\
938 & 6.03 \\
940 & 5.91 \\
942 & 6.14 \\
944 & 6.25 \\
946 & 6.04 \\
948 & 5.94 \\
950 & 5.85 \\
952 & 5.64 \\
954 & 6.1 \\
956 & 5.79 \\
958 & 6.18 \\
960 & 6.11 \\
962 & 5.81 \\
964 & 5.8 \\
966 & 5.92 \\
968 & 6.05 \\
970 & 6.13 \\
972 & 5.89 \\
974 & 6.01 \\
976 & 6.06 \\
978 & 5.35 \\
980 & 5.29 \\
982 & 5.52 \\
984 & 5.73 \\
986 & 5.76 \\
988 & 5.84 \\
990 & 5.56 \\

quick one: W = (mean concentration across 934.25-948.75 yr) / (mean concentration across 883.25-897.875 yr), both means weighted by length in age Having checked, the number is 1.20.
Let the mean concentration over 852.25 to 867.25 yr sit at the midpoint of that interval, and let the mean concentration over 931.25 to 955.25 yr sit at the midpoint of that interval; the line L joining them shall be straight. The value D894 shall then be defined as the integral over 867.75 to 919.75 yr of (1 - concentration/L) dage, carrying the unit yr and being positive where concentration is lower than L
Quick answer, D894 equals 9.95 yr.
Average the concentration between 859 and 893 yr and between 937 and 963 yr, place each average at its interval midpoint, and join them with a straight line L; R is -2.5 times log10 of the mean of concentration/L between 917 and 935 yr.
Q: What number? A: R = 0.19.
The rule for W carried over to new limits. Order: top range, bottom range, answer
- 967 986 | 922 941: 1.08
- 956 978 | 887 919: 1.27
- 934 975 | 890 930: 1.28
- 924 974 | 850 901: 0.95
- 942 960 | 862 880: 0.91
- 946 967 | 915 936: 1.15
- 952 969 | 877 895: 1.08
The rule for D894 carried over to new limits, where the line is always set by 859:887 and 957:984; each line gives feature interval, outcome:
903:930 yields 6.24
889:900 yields 2.75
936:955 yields -0.03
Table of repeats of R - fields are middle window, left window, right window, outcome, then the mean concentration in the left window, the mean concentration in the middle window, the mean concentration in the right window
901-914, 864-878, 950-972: 0.40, 6.69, 4.4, 5.95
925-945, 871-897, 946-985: 0.05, 5.67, 5.51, 5.86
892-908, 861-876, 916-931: 0.28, 6.75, 4.41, 4.96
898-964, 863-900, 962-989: 0.10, 5.83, 5.32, 5.8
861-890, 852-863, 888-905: -0.09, 6.77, 6.27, 4.64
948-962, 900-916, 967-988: -0.11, 4.46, 5.94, 5.78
